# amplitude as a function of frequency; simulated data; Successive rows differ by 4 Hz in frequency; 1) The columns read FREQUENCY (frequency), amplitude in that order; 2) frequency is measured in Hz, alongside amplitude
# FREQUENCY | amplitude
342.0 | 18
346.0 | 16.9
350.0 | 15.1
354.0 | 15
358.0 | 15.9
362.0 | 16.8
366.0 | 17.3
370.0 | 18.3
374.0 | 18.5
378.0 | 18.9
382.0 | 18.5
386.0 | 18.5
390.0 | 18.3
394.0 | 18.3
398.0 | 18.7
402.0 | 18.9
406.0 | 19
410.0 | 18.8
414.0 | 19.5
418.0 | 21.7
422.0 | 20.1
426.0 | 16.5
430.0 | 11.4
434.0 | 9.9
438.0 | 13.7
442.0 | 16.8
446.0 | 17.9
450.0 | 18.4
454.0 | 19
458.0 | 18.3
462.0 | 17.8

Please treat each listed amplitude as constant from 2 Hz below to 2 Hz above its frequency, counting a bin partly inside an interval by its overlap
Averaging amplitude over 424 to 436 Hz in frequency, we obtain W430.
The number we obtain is 12.6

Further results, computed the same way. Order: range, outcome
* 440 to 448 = 17.4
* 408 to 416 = 19.1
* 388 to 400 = 18.4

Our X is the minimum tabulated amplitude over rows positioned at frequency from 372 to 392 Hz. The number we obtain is 18.3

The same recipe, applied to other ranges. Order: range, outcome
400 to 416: 18.8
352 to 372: 15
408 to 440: 9.9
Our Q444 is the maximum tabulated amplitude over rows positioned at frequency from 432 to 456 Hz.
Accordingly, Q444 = 19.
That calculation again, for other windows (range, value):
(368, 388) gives 18.9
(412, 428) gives 21.7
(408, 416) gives 19.5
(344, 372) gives 18.3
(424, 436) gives 16.5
